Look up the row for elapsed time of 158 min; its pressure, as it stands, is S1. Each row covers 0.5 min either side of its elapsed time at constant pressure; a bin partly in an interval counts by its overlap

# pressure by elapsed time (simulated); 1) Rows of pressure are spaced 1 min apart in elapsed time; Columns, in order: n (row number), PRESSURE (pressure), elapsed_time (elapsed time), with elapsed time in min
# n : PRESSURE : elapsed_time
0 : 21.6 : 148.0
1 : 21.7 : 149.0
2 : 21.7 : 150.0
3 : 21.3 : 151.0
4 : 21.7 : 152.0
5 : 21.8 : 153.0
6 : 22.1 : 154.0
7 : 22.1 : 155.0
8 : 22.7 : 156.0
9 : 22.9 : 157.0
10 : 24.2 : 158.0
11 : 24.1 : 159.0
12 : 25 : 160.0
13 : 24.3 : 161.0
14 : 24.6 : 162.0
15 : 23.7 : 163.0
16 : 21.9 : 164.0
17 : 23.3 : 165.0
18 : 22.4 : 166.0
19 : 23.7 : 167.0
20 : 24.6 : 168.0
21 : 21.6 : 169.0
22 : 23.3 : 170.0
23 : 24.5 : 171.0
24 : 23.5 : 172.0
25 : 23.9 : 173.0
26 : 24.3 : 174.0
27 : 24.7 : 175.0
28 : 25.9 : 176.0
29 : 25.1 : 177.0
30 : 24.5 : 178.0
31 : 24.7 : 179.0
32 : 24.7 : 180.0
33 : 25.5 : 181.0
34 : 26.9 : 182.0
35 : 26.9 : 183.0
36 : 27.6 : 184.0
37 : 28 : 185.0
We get 24.2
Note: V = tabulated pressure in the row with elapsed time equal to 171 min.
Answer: 24.5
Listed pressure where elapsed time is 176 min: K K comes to 25.9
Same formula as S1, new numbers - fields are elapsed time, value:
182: 26.9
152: 21.7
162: 24.6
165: 23.3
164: 21.9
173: 23.9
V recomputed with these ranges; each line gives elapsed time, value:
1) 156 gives 22.7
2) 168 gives 24.6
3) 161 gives 24.3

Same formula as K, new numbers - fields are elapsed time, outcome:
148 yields 21.6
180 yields 24.7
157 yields 22.9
